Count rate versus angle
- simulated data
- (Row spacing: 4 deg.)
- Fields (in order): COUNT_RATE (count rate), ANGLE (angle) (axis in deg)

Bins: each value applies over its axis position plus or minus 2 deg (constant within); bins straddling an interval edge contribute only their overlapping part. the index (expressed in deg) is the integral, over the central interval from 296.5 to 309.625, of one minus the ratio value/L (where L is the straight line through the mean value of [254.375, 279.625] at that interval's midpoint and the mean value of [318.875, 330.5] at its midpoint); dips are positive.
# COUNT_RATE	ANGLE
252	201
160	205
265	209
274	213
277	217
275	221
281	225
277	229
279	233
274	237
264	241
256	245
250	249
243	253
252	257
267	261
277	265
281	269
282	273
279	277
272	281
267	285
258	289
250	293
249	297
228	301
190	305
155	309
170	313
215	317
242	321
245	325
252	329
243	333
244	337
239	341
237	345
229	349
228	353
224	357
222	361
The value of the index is 2.57 deg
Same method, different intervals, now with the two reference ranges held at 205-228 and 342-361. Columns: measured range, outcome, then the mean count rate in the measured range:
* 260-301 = -3.0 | 266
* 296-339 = 3.1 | 221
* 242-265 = -0.1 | 256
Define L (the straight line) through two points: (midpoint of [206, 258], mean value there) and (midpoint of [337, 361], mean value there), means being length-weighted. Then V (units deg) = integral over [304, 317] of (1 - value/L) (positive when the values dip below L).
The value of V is 3.5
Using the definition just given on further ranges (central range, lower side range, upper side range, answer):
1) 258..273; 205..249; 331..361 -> -1.1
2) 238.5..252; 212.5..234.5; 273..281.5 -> 1.0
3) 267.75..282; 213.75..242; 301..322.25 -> -3.0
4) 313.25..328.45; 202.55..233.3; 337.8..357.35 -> 0.6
